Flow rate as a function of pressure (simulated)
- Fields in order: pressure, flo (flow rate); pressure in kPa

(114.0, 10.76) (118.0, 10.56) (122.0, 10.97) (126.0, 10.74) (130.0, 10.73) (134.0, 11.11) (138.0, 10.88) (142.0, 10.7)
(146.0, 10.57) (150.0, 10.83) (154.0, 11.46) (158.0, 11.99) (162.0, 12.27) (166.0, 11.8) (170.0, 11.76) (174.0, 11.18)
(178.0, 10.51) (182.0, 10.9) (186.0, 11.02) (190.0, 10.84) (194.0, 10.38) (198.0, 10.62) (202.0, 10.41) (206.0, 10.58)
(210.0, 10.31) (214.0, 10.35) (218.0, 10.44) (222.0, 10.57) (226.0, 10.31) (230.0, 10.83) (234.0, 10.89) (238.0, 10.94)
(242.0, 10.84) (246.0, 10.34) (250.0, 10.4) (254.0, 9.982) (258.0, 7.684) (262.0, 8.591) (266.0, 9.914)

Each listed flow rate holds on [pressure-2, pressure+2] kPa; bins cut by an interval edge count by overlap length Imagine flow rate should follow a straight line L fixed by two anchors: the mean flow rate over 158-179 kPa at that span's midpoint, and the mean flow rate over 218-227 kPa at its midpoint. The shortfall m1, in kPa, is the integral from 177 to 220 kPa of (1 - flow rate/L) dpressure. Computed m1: 1.50 kPa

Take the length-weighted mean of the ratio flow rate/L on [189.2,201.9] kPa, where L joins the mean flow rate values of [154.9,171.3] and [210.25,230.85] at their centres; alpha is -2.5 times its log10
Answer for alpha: 0.05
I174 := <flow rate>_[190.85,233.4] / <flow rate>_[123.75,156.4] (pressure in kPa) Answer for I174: 0.96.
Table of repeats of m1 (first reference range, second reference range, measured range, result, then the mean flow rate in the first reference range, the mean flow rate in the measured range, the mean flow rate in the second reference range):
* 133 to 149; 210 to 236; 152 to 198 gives -2.4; 10.8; 11.3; 10.5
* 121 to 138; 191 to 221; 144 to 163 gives -1.1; 10.9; 11.4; 10.5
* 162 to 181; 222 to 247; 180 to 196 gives 0.6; 11.4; 10.8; 10.7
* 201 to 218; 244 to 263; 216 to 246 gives -2.2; 10.4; 10.7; 9.44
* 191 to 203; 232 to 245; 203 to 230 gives 0.5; 10.5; 10.5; 10.8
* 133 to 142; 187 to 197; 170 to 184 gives -0.3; 10.9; 11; 10.7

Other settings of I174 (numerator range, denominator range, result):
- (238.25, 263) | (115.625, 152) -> 0.91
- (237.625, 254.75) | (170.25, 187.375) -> 0.96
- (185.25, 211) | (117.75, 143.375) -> 0.98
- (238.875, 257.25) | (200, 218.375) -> 0.98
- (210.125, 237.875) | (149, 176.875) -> 0.91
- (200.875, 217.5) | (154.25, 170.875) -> 0.87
